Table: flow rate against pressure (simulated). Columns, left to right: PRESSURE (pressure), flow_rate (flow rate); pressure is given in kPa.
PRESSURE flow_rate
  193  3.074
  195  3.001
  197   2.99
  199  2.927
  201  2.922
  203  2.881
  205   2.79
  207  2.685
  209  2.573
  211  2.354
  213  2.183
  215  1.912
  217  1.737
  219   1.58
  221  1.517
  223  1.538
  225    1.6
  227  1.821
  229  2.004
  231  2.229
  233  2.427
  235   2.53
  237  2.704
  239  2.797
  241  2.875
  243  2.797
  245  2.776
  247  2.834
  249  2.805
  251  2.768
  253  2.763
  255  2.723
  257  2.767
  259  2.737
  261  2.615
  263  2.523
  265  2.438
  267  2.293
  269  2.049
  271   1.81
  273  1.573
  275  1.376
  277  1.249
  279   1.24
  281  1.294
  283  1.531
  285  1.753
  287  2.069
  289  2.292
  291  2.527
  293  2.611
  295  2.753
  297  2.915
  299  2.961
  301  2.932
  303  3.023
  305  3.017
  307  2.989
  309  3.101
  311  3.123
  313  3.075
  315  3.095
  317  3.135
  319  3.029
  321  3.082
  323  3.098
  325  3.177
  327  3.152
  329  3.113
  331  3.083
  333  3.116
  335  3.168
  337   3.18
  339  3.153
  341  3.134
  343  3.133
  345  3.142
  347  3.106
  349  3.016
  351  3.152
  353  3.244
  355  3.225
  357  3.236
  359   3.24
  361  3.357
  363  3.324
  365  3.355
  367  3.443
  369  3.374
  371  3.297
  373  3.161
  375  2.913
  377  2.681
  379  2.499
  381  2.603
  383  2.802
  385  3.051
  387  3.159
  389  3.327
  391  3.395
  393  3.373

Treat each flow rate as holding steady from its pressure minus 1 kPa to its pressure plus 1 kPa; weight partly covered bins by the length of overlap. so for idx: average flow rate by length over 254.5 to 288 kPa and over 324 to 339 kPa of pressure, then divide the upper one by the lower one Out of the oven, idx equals 1.58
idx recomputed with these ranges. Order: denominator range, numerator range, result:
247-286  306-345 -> 1.45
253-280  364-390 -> 1.43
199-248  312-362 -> 1.34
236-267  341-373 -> 1.19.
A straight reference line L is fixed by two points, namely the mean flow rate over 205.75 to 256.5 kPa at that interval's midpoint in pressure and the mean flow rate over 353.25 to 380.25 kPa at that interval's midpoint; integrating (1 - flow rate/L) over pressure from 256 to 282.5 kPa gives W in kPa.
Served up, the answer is 5.9 kPa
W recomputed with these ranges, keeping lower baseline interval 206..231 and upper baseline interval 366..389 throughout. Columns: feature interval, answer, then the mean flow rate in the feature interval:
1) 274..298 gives 4.53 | 1.97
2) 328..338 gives -1.51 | 3.13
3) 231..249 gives -4.97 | 2.7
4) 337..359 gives -2.66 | 3.16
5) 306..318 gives -2.34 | 3.09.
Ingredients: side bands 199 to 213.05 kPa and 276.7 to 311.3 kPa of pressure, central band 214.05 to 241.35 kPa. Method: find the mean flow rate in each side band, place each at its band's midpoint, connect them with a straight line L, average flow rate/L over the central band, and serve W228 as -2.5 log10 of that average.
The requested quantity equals 0.25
